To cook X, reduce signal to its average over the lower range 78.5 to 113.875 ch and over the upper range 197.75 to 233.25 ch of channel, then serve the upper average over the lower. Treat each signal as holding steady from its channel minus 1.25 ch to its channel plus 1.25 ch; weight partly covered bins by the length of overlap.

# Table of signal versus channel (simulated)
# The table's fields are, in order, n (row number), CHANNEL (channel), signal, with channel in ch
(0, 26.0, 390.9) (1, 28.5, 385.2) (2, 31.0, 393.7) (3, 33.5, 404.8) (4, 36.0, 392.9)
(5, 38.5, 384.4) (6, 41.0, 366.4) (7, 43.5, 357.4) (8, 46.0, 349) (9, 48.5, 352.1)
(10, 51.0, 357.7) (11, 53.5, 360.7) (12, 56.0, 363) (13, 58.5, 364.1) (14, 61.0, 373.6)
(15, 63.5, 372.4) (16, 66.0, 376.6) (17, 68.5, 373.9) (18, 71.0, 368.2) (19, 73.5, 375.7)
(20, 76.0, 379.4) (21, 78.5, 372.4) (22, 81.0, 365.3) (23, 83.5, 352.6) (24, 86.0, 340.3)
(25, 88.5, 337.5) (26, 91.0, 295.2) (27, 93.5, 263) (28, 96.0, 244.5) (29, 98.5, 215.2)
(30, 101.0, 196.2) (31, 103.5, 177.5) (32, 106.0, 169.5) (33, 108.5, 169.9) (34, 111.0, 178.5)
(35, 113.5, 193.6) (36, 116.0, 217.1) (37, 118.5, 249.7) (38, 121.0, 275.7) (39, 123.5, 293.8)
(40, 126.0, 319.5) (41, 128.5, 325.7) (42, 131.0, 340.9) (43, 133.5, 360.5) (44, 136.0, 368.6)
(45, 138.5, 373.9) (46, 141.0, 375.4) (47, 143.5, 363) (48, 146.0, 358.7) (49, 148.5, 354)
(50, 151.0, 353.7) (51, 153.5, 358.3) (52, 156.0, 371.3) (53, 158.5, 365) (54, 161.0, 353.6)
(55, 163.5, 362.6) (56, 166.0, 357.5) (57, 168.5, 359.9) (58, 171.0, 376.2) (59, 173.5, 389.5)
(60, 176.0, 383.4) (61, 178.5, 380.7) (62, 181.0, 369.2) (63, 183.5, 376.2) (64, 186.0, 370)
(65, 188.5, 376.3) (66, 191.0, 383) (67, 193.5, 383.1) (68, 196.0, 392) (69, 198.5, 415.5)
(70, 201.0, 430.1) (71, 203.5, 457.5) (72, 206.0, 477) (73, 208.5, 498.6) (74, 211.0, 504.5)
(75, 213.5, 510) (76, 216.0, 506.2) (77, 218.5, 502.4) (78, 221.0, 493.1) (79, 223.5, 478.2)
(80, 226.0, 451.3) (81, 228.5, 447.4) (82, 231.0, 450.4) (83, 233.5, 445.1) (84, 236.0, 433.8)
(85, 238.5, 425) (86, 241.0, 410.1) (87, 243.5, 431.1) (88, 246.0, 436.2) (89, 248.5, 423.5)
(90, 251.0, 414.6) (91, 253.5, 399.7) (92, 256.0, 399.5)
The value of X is 1.85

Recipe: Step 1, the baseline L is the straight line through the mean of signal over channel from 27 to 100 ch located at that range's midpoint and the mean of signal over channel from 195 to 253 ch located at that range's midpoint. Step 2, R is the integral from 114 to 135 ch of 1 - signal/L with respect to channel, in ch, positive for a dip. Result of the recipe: 5.2 ch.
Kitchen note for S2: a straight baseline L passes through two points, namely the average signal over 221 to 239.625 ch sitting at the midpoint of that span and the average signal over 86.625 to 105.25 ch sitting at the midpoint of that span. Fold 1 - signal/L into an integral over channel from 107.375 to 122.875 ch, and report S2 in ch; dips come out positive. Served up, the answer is 3.4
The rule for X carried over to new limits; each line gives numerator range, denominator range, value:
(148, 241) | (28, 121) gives 1.31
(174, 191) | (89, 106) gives 1.63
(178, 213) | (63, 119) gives 1.46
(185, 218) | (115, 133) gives 1.50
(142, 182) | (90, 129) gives 1.56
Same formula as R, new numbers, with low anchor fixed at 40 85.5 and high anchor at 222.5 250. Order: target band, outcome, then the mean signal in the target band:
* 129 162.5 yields 3.3 ch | 361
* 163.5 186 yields 2.2 ch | 373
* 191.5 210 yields -0.5 ch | 435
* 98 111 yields 6.8 ch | 183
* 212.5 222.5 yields -1.7 ch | 502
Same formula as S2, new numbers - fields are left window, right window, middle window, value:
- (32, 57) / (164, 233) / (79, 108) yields 8.82 ch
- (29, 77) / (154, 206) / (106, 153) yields 9.72 ch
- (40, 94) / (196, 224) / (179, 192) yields 2.28 ch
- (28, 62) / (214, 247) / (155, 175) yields 2.77 ch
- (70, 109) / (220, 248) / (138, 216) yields -2.08 ch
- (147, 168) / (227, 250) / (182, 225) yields -4.42 ch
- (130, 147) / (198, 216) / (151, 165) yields 1.20 ch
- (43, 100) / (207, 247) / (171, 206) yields 3.16 ch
